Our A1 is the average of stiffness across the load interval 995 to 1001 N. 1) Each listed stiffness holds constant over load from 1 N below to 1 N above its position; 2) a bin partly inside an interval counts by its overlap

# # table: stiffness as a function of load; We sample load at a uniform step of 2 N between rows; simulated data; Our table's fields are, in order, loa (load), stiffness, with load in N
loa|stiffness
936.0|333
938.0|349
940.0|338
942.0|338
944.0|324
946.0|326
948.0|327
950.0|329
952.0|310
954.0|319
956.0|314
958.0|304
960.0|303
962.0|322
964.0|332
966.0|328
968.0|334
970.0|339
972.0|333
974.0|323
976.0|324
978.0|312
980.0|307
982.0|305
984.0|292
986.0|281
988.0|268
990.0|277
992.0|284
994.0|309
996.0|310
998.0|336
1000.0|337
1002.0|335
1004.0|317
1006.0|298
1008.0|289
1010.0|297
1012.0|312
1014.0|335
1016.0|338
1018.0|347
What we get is 328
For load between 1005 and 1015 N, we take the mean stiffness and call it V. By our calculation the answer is 306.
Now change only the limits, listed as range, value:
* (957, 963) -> 310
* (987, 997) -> 290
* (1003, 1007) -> 308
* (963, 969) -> 331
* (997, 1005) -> 331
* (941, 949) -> 329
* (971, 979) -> 323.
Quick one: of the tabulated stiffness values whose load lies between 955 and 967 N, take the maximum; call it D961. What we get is 332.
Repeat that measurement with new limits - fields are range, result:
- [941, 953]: 338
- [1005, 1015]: 335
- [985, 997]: 310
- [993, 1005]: 337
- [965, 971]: 339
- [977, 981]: 312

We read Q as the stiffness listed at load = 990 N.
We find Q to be 277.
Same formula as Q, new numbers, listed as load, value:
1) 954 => 319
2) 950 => 329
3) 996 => 310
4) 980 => 307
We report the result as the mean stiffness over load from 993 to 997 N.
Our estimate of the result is 310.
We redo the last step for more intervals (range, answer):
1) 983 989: 280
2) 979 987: 296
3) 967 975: 332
